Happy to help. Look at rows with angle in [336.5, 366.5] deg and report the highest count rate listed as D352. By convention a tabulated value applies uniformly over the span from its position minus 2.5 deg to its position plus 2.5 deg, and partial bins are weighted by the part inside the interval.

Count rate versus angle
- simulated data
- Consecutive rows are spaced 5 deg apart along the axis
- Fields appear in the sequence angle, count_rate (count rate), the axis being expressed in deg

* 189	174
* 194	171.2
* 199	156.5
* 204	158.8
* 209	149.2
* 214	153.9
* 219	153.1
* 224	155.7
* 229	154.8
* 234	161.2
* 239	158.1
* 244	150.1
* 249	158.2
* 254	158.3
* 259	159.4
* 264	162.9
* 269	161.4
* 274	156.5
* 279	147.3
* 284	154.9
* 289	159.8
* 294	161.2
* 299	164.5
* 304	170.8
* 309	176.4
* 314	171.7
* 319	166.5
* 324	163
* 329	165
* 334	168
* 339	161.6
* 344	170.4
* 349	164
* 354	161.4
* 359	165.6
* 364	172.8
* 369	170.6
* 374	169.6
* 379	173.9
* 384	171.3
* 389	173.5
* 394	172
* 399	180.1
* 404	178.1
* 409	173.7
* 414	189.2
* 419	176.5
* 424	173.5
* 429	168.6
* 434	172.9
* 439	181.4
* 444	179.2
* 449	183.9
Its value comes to 172.8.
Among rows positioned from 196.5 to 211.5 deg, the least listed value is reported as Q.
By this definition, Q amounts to 149.2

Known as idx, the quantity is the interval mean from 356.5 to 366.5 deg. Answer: 169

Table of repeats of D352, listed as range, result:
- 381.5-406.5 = 180.1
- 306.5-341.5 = 176.4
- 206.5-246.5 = 161.2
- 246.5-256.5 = 158.3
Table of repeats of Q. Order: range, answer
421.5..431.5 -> 168.6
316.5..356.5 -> 161.4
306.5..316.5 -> 171.7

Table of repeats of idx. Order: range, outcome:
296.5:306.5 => 168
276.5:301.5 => 158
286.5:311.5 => 167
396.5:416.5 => 180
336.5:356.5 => 164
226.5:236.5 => 158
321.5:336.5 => 165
